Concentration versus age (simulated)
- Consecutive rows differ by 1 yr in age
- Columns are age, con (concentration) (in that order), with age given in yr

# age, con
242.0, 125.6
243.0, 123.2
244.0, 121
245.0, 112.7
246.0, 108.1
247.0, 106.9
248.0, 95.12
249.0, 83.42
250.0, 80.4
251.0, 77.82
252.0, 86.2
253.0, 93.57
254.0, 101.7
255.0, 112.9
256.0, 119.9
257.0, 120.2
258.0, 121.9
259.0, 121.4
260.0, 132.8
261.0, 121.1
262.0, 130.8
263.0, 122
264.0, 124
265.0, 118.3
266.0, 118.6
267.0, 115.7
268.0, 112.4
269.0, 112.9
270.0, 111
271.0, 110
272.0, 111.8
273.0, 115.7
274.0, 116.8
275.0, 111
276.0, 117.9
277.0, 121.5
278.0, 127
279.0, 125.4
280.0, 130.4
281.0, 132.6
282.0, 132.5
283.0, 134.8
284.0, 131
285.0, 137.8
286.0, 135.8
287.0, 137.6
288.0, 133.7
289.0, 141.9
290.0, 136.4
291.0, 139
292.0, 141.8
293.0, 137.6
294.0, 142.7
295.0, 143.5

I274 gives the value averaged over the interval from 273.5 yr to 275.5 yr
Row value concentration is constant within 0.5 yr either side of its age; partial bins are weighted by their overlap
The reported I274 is 114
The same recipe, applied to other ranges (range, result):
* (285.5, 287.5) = 137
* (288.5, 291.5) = 139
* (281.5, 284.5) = 133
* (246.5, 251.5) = 88.7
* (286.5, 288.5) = 136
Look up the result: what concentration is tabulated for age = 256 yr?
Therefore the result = 119.9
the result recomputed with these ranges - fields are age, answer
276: 117.9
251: 77.82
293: 137.6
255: 112.9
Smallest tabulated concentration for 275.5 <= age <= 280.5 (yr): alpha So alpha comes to 117.9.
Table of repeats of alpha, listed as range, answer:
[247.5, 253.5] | 77.82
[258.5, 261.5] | 121.1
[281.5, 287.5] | 131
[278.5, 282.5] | 125.4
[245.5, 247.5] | 106.9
